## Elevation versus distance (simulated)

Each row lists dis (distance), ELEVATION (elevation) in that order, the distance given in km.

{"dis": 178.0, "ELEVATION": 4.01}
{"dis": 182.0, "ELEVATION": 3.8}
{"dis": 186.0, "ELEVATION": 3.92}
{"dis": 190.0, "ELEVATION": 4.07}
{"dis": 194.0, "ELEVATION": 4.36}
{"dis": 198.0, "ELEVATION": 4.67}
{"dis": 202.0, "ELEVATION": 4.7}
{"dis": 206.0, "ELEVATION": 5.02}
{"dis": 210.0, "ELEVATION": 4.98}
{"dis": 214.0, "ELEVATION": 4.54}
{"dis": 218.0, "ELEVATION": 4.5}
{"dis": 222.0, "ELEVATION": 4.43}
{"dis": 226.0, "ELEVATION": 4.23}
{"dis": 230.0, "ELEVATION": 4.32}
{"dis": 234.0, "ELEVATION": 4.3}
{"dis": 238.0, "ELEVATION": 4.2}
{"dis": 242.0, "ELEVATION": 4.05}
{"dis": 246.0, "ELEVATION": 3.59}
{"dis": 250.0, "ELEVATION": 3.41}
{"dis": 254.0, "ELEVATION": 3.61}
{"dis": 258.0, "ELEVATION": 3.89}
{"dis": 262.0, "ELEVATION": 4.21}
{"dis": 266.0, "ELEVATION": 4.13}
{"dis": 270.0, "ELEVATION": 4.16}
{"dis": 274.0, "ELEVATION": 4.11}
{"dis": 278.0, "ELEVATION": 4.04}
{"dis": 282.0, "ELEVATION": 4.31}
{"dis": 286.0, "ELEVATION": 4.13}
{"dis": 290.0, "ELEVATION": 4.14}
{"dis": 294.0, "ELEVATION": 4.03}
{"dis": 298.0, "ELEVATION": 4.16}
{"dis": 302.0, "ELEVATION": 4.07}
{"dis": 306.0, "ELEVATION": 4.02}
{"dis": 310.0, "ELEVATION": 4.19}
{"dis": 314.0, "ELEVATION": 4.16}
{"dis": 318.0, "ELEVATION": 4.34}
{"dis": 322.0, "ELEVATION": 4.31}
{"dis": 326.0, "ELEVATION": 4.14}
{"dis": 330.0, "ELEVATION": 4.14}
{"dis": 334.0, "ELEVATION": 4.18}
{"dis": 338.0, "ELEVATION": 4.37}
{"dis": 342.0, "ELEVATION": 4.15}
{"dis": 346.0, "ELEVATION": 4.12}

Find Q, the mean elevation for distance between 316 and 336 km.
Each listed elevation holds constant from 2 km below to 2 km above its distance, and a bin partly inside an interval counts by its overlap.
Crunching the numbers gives 4.22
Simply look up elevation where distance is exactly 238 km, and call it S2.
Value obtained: 4.2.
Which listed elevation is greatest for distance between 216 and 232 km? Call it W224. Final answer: 4.5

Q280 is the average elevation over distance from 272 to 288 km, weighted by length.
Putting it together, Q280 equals 4.15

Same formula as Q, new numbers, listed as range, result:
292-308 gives 4.07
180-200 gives 4.16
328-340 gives 4.23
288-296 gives 4.08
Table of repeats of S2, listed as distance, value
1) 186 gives 3.92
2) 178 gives 4.01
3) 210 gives 4.98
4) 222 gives 4.43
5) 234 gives 4.3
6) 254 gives 3.61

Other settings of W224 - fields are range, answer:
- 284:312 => 4.19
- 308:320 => 4.34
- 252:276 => 4.21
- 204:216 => 5.02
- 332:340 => 4.37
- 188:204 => 4.7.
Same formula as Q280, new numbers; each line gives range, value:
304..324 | 4.2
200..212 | 4.9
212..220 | 4.52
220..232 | 4.33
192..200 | 4.52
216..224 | 4.46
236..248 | 3.95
